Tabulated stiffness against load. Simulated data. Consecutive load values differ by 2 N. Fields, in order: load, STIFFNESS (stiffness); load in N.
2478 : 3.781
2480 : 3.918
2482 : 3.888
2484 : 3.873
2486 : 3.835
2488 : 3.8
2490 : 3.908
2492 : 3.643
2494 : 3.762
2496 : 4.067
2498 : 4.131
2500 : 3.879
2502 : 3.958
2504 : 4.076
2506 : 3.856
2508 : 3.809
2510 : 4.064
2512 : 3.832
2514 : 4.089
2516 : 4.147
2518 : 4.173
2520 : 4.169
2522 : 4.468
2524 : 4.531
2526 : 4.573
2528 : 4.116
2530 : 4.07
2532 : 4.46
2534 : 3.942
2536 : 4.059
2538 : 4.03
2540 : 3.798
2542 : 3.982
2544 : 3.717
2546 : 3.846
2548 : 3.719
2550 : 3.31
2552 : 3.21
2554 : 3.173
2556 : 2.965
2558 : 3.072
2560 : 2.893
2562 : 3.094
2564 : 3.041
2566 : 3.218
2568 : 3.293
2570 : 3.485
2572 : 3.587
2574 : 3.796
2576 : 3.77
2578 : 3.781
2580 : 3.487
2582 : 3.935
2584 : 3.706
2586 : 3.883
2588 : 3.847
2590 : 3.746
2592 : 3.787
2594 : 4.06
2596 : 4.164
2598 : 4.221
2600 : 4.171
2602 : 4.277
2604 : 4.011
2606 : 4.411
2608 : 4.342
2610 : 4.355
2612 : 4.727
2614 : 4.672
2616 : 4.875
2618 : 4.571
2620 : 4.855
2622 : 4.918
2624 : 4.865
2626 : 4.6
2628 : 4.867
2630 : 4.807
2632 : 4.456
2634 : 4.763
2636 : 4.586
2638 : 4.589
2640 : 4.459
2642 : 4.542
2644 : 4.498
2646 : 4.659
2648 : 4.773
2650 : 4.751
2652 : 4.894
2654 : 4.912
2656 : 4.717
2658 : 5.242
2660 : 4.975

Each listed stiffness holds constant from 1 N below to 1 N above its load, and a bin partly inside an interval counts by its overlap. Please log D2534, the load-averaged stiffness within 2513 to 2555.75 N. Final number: 3.96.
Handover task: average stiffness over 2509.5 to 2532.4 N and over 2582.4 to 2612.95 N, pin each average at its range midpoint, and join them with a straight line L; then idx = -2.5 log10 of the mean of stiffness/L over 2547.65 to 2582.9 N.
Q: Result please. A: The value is 0.227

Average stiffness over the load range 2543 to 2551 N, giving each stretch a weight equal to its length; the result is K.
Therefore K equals 3.65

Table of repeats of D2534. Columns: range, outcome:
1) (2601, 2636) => 4.61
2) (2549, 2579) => 3.31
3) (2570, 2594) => 3.76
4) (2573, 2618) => 4.1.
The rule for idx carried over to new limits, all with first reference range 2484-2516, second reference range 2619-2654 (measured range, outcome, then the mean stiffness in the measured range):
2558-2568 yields 0.36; 3.09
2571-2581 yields 0.18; 3.68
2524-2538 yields -0.03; 4.21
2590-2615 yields 0.07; 4.25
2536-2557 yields 0.16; 3.6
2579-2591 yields 0.17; 3.77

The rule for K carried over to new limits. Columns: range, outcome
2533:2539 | 4.01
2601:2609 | 4.26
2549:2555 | 3.23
